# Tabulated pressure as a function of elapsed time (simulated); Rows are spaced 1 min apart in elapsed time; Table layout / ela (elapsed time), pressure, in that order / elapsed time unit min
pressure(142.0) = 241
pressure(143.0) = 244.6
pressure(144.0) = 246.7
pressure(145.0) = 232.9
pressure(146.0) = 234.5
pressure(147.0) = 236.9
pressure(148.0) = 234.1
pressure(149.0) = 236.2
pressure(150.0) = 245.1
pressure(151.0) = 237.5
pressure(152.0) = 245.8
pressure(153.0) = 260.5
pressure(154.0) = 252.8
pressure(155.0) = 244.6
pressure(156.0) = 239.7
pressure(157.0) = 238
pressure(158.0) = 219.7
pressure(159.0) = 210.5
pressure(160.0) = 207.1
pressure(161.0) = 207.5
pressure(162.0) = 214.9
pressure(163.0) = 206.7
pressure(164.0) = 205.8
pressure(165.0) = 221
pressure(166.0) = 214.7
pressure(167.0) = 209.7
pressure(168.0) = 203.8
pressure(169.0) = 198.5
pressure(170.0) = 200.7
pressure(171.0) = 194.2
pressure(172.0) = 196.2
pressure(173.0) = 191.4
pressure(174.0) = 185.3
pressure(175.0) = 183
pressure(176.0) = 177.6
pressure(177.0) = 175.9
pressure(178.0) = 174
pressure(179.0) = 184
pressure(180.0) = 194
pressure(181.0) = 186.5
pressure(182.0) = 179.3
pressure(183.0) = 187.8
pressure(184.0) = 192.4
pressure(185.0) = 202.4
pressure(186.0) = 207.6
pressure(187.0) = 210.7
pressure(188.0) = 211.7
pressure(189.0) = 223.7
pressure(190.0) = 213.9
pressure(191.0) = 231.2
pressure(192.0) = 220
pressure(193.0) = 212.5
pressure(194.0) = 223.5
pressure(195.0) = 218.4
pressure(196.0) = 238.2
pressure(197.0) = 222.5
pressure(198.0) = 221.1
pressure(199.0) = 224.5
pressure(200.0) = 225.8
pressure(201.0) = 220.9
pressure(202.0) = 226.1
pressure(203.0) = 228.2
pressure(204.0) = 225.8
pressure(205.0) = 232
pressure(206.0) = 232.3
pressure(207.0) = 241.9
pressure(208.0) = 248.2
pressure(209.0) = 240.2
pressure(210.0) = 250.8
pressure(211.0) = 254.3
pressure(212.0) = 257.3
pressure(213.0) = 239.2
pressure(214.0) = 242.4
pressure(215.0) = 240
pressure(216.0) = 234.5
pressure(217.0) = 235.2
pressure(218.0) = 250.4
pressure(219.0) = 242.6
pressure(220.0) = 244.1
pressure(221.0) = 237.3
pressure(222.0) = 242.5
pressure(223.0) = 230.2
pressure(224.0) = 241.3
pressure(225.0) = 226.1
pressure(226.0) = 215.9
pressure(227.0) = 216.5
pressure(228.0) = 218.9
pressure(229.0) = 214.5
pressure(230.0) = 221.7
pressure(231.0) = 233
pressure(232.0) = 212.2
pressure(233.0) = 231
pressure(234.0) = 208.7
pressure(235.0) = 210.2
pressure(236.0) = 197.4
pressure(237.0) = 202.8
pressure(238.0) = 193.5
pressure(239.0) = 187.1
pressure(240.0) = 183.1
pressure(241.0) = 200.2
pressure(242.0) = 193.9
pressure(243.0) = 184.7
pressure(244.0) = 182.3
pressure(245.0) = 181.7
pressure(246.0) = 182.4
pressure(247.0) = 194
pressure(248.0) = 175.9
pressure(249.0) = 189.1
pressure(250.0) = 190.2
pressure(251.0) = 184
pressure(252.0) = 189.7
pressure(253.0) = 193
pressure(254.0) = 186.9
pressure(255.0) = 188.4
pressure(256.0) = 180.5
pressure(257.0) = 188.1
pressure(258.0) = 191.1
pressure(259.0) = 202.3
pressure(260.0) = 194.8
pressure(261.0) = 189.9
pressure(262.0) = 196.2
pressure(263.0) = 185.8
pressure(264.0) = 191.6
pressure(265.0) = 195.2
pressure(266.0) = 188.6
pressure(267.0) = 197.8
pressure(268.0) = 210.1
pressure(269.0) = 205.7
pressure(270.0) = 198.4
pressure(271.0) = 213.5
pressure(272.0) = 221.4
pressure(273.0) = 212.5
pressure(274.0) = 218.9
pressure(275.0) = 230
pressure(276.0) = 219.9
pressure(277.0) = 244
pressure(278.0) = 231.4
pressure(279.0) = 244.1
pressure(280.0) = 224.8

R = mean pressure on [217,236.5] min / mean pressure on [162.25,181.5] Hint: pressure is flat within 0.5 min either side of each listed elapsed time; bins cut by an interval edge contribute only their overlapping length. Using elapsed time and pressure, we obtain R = 1.16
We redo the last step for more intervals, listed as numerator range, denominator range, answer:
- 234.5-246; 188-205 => 0.86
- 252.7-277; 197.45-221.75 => 0.85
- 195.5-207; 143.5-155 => 0.94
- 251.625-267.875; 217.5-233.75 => 0.84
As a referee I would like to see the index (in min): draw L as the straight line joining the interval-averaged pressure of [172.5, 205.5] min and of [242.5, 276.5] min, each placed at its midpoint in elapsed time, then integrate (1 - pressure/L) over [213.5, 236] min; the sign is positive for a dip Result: -3.0 min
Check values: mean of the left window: 208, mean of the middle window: 229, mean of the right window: 196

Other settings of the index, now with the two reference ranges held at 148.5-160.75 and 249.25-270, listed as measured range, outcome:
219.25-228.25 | -1.0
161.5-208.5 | 2.8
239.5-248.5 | 0.6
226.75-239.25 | -0.5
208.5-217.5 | -1.4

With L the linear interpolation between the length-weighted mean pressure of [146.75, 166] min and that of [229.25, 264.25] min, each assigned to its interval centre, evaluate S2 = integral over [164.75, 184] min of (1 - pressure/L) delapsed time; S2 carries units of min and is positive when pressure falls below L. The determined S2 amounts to 2.6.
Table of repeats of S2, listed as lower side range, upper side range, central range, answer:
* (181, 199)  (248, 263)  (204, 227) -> -4.0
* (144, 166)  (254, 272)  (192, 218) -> -2.4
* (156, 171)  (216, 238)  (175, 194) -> 1.5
